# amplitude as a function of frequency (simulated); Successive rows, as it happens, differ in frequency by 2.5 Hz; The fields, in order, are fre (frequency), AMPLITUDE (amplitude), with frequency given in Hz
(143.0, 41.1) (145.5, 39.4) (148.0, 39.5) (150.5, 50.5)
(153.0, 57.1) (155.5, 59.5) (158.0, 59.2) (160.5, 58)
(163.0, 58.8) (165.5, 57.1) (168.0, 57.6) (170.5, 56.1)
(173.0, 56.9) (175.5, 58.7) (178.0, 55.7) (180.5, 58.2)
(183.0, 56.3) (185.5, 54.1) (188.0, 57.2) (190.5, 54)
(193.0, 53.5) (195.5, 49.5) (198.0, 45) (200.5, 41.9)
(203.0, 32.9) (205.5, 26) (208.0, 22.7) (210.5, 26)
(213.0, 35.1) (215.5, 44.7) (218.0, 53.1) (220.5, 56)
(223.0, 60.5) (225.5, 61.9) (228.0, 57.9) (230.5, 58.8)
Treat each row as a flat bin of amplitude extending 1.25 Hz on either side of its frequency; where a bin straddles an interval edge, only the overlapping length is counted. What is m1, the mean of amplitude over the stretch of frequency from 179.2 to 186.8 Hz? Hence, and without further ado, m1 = 56.2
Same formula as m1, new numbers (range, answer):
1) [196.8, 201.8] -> 43.3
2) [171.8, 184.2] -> 57.2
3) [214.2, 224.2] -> 53.4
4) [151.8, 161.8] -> 58.5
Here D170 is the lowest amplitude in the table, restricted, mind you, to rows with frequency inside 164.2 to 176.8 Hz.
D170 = 56.1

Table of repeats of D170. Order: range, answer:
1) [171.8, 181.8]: 55.7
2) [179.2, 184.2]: 56.3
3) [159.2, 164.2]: 58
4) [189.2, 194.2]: 53.5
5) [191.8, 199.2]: 45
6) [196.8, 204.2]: 32.9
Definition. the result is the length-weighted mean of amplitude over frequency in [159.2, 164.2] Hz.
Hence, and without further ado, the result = 58.4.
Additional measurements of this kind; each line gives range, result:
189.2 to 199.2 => 50.6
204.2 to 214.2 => 27.4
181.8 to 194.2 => 55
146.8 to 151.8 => 45.2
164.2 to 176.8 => 57.3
